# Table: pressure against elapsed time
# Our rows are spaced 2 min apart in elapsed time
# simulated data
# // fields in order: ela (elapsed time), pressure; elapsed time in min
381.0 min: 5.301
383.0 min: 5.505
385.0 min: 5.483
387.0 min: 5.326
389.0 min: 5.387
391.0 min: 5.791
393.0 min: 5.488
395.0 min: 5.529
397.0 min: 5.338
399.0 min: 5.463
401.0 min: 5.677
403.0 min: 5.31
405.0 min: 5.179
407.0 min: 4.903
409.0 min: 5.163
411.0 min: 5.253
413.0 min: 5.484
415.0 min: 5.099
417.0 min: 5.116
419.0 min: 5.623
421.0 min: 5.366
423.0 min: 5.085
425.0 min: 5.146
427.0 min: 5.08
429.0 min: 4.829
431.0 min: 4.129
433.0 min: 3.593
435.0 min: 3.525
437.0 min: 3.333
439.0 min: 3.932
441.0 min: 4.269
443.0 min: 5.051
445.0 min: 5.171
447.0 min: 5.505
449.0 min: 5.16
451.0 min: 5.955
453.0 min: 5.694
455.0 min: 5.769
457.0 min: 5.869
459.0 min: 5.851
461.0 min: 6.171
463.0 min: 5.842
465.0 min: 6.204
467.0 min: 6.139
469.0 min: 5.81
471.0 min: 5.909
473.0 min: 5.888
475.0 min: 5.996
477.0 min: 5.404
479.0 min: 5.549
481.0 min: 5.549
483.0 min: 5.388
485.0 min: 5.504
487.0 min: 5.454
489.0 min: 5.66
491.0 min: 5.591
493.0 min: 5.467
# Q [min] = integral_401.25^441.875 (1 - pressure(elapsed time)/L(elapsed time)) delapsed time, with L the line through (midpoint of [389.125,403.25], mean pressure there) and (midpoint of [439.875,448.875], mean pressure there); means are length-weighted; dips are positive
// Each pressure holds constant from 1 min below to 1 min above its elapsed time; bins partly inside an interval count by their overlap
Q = 3.6 min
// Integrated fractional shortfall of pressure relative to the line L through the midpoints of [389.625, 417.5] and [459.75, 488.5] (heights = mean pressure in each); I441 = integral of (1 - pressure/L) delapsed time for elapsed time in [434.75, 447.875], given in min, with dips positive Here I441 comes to 2.7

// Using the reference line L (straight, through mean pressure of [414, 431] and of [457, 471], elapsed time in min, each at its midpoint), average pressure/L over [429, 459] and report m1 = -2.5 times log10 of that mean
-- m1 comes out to 0.160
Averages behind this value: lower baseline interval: 5.11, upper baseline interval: 5.99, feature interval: 4.82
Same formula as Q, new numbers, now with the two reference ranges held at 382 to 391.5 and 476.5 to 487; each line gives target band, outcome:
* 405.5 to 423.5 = 0.8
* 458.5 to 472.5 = -1.3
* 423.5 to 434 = 1.7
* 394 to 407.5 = 0.3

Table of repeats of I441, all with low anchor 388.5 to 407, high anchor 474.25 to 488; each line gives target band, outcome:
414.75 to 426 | 0.4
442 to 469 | -1.1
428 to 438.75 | 3.1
